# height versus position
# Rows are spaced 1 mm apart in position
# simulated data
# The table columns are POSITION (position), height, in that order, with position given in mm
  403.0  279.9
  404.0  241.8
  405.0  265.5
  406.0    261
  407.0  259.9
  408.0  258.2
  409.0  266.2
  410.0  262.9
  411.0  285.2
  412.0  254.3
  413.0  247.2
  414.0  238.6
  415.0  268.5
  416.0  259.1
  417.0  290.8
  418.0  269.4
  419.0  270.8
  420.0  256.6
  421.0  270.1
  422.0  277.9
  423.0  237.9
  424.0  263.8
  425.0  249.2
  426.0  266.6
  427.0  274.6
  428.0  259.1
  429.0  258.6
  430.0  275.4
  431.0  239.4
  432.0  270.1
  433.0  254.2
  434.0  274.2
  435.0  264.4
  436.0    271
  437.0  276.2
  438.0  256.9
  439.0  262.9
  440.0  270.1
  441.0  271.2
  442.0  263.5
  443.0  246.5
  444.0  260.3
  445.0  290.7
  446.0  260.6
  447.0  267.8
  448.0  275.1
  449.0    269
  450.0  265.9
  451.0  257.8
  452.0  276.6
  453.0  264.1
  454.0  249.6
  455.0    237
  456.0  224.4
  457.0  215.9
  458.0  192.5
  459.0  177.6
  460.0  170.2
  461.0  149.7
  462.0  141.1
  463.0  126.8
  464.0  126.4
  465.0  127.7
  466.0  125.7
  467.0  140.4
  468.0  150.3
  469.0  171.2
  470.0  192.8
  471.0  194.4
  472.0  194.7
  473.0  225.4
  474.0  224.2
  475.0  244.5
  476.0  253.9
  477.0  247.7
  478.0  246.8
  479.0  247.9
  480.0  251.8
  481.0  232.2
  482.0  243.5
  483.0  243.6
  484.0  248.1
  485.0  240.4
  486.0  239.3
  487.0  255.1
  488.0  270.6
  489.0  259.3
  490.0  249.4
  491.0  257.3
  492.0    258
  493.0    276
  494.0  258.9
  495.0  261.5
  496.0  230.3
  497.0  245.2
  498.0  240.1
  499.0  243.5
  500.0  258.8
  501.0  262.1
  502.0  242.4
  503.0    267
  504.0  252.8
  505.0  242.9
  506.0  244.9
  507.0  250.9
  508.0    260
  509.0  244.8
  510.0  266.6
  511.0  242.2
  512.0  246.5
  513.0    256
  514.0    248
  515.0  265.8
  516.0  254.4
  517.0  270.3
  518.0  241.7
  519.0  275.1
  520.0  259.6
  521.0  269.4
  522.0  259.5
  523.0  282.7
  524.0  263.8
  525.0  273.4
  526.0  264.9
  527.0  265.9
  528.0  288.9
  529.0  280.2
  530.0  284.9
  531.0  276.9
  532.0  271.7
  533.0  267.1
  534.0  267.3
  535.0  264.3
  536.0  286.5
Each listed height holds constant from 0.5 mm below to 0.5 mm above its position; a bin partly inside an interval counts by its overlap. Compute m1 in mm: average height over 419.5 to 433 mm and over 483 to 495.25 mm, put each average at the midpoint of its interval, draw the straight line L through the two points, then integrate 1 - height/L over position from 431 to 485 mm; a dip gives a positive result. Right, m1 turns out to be 6.3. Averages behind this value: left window 261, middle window 228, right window 256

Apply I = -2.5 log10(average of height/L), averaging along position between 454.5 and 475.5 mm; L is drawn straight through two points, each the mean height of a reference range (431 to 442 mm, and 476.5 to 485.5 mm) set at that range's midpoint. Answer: 0.37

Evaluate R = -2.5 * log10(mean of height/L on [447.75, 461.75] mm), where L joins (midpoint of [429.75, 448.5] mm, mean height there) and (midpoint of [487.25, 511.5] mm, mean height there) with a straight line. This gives 0.15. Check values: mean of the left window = 266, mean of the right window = 254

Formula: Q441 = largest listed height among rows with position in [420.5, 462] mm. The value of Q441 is 290.7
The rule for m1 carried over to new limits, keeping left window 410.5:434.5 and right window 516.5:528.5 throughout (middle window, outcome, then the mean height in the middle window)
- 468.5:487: 2.43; 231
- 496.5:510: 0.81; 251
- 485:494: 0.31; 257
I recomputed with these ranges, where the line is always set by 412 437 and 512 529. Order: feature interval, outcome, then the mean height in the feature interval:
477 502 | 0.058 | 251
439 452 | -0.014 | 267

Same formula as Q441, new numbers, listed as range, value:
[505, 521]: 275.1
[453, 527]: 282.7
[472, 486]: 253.9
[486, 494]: 276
